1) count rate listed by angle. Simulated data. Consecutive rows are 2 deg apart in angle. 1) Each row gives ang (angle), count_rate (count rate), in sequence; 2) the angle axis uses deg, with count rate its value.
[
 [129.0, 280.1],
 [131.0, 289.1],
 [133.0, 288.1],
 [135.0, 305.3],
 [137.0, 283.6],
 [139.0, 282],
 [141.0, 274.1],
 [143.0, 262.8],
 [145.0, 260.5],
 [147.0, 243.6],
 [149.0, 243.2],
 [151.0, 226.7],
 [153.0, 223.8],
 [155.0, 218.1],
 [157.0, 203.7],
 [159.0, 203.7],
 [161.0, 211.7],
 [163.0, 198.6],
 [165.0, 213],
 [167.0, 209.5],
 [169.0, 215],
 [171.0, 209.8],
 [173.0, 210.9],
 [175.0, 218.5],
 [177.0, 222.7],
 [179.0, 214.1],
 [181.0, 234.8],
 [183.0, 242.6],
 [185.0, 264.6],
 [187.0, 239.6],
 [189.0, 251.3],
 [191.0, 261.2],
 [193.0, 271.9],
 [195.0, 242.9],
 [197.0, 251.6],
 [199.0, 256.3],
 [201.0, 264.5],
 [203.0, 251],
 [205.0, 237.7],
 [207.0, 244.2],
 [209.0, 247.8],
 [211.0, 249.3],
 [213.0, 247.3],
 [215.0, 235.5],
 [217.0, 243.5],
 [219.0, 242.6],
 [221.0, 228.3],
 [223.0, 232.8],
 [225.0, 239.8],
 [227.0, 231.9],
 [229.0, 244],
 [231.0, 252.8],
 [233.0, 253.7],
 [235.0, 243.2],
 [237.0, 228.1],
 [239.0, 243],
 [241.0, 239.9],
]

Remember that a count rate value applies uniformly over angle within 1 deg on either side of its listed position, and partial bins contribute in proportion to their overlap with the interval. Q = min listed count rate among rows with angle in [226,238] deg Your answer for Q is 228.1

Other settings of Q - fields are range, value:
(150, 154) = 223.8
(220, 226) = 228.3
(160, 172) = 198.6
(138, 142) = 274.1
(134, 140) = 282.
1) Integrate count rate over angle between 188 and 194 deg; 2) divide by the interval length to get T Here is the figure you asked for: 261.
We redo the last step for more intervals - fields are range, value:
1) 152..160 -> 212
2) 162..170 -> 209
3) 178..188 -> 239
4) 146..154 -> 234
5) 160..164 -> 205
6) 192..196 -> 257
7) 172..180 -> 217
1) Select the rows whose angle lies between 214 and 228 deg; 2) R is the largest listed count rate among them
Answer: 243.5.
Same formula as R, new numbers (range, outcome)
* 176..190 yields 264.6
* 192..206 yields 271.9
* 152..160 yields 223.8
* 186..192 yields 261.2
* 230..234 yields 253.7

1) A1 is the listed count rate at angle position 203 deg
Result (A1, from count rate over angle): 251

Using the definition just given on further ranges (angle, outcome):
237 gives 228.1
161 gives 211.7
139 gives 282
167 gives 209.5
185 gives 264.6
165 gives 213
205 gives 237.7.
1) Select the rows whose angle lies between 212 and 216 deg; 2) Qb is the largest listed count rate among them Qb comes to 247.3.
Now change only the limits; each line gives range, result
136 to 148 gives 283.6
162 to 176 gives 218.5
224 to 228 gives 239.8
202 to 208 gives 251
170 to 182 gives 234.8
